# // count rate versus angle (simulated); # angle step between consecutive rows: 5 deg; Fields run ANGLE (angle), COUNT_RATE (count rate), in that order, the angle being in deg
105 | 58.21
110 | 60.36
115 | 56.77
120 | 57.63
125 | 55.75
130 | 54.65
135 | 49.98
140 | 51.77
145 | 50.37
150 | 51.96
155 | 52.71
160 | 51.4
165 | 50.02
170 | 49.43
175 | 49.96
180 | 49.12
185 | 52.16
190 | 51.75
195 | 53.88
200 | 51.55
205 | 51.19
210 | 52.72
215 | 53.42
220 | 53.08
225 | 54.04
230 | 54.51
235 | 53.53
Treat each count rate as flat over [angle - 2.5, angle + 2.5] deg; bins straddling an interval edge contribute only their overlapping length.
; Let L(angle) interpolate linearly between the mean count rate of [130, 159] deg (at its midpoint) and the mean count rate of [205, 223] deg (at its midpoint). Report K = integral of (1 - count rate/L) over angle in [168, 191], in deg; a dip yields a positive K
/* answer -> 0.80 deg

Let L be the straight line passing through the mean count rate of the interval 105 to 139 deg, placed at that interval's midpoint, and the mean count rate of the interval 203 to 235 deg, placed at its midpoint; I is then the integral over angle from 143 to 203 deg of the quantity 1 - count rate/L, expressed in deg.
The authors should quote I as 3.6 deg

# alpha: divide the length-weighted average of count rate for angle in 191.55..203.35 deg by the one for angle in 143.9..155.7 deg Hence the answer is 1.02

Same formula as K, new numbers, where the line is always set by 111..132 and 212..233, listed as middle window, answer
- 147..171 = 1.9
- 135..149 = 1.2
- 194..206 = 0.5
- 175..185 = 0.9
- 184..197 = 0.5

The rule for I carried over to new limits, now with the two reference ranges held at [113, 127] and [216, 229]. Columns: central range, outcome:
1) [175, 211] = 1.9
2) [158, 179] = 2.0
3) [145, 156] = 0.8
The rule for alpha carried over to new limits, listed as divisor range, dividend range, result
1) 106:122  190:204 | 0.90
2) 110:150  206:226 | 0.98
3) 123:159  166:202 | 0.98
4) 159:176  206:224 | 1.06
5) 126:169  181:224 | 1.01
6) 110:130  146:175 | 0.90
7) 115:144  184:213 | 0.97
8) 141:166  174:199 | 1.00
